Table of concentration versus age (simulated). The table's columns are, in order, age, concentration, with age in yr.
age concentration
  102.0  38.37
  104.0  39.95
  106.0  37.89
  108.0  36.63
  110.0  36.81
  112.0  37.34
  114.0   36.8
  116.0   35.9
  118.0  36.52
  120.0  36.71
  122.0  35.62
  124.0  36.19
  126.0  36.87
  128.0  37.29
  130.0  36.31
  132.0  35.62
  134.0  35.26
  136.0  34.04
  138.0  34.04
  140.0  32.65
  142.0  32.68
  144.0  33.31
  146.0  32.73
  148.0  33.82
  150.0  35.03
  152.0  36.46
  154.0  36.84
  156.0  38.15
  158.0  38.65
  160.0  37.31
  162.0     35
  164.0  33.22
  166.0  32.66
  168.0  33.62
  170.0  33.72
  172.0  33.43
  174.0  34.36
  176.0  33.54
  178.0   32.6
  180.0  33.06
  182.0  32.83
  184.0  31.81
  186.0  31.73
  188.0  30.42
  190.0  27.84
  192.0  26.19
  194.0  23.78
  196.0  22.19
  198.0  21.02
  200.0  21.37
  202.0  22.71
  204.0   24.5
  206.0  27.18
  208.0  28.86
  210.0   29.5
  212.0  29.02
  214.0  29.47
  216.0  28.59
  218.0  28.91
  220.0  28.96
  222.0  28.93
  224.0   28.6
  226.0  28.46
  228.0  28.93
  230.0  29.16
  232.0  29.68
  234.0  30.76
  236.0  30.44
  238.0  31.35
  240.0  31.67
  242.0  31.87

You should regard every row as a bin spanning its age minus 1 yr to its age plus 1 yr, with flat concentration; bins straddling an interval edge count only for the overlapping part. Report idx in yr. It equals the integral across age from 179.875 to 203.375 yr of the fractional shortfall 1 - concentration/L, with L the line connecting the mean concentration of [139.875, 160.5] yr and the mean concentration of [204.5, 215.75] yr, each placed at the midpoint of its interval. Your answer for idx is 3.0 yr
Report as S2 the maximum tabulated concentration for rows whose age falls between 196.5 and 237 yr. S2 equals 30.76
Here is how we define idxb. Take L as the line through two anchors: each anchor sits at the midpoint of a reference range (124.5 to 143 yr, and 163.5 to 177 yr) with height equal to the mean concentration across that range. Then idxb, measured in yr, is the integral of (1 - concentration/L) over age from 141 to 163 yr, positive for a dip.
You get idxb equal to -0.8 yr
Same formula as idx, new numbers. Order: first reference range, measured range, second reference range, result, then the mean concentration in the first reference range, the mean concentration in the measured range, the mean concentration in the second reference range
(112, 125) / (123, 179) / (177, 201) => -4.24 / 36.4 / 34.8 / 27.9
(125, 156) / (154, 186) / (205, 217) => -1.85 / 35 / 34.3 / 28.8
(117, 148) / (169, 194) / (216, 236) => 0.40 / 35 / 31.5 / 29.2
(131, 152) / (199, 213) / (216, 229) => 1.72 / 34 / 26.2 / 28.8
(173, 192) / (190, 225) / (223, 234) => 4.35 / 31.7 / 26.5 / 29.1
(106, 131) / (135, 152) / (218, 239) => 0.63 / 36.6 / 33.7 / 29.5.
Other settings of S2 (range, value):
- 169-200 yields 34.36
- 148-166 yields 38.65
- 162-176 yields 35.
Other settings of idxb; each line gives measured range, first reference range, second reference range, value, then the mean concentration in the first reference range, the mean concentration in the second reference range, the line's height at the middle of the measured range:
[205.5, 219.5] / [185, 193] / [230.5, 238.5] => 0.42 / 29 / 30.4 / 29.8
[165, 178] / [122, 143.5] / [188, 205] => -2.34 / 35.1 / 24.1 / 28.4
